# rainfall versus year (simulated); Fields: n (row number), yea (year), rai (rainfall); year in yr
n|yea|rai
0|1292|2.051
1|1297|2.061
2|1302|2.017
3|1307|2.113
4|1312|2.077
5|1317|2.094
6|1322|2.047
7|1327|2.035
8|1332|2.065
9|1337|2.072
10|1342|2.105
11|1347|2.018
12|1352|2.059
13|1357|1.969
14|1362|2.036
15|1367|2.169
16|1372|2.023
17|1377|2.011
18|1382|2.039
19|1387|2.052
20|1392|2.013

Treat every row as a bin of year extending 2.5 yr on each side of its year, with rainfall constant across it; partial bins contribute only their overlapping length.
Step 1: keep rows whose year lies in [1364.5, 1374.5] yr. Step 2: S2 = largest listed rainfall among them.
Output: 2.169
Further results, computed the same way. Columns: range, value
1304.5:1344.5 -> 2.113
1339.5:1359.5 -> 2.105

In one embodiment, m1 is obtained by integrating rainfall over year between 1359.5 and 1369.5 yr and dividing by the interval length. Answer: 2.1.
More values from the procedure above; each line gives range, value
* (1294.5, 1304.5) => 2.04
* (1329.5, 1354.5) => 2.06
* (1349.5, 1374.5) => 2.05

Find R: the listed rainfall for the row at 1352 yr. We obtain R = 2.059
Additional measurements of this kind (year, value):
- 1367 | 2.169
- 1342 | 2.105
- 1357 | 1.969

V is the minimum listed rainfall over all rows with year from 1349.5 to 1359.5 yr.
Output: 1.969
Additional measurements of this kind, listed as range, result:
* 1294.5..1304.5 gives 2.017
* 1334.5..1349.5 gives 2.018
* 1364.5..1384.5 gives 2.011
